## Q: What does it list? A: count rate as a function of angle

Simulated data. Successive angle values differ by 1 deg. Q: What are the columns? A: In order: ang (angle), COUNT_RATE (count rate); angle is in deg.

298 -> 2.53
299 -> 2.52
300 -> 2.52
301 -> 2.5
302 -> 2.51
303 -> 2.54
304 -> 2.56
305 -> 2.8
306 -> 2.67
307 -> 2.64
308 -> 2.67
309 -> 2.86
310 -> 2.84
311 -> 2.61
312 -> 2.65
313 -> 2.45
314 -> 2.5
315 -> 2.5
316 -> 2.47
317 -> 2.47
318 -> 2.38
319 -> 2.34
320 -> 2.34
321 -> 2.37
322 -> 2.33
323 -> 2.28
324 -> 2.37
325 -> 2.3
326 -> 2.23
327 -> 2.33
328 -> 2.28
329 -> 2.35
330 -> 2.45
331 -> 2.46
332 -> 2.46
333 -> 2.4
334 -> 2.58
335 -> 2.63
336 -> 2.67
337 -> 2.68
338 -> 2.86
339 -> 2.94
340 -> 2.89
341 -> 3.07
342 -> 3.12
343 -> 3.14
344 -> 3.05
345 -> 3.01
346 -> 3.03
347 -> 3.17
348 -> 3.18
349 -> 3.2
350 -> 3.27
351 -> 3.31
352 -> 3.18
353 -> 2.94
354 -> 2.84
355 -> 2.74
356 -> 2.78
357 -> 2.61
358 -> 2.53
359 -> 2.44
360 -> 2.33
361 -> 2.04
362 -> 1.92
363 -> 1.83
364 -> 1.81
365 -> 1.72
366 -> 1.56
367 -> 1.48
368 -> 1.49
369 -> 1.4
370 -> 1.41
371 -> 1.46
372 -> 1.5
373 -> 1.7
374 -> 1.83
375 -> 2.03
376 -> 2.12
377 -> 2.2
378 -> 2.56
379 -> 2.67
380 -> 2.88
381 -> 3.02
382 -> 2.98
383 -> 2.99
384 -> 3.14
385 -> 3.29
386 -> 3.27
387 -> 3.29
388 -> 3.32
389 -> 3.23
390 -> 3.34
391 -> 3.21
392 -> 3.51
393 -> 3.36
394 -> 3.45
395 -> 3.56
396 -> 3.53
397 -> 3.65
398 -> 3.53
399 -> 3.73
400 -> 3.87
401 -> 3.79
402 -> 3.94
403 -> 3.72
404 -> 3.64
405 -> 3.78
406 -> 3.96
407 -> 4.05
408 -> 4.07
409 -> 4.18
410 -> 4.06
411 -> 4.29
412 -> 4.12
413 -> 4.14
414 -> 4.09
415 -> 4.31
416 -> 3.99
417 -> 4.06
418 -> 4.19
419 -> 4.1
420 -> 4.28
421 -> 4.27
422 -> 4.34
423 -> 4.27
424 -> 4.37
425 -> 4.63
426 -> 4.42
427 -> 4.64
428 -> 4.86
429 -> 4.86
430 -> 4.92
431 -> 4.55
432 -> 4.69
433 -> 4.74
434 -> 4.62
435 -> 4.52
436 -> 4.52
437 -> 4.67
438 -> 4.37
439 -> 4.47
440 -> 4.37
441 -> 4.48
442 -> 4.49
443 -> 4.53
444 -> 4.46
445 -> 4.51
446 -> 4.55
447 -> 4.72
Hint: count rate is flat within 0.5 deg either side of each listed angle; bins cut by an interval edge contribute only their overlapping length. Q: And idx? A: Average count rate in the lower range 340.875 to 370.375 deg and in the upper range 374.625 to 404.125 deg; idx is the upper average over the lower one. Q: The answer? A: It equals 1.28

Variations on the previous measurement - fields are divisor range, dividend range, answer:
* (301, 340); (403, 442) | 1.72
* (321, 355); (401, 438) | 1.56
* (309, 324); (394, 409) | 1.52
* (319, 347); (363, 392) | 0.92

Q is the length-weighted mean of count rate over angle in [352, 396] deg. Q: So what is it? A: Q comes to 2.53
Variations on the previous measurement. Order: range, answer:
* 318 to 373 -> 2.46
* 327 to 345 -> 2.71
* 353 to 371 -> 2.06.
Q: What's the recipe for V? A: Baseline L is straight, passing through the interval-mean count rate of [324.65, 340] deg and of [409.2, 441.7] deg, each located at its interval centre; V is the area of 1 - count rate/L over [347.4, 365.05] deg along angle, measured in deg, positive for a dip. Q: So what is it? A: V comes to 2.2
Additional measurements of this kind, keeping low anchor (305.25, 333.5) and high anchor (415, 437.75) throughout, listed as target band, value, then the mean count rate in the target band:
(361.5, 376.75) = 7.66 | 1.69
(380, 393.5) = 1.87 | 3.21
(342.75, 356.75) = -0.08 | 3.05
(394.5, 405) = 0.72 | 3.7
